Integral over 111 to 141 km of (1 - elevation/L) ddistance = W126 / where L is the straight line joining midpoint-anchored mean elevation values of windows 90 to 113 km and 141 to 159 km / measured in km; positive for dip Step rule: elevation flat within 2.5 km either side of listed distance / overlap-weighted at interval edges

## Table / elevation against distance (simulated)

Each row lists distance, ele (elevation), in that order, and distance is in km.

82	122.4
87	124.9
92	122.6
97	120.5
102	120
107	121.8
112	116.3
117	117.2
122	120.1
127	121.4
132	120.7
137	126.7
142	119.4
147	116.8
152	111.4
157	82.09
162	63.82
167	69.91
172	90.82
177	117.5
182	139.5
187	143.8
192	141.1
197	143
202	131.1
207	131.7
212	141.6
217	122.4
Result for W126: -1.8 km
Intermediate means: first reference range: 120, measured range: 121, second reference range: 107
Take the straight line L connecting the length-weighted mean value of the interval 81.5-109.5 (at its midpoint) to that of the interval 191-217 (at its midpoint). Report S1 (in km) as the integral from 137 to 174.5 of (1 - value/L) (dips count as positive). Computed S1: 9.8 km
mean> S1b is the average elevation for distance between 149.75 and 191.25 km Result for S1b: 104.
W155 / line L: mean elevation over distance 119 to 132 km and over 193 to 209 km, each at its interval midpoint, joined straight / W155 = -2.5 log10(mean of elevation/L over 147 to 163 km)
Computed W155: 0.34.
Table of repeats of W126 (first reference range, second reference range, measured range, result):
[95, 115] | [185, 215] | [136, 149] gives 0.66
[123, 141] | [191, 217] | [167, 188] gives 2.59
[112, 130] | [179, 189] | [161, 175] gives 5.97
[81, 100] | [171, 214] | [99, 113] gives 0.49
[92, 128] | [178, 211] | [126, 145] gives 0.48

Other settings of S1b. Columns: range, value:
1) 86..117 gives 121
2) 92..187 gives 112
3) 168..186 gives 114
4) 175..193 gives 136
